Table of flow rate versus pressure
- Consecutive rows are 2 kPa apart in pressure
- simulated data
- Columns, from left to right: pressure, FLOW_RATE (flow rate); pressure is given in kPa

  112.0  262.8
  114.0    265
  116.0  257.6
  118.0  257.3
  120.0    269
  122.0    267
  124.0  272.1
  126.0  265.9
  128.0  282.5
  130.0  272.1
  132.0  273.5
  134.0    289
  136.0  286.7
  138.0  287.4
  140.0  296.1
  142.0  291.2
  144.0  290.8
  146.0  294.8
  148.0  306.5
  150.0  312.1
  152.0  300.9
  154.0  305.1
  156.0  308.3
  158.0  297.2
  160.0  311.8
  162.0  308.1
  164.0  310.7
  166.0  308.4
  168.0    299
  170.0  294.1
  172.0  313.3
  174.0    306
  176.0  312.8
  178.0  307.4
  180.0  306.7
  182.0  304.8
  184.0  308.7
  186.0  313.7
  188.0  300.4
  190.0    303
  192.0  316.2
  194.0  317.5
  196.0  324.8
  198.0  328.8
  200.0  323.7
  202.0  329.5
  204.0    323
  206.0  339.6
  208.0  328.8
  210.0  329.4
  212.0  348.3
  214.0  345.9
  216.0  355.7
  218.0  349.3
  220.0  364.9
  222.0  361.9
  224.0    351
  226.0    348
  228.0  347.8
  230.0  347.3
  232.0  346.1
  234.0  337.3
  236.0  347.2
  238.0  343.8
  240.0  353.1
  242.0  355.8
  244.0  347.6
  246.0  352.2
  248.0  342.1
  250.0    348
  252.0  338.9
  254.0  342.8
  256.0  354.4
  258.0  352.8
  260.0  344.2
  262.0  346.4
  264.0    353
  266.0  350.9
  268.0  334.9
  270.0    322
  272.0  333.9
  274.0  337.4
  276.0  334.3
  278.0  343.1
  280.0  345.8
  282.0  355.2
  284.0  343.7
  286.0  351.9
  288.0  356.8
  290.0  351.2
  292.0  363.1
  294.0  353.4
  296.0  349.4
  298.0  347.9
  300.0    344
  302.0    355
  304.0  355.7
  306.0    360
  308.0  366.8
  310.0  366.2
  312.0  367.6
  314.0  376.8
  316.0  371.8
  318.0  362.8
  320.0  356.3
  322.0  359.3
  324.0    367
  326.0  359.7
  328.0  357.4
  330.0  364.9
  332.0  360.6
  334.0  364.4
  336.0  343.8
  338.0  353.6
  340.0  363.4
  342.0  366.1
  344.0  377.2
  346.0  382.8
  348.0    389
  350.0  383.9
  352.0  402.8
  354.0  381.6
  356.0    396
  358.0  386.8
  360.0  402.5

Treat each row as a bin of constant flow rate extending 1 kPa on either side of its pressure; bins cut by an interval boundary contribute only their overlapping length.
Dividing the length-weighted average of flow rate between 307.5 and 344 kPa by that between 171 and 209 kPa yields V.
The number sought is 1.1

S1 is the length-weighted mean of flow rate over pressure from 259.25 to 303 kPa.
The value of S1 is 346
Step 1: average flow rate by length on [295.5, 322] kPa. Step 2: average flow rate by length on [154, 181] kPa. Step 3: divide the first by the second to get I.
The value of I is 1.2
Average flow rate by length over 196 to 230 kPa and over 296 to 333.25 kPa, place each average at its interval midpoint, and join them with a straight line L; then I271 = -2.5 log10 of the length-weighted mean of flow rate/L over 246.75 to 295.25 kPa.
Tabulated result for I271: 0.02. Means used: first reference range 342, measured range 346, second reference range 361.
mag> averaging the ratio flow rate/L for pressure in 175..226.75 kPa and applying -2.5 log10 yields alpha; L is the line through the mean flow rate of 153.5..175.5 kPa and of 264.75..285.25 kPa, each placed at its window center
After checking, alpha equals -0.037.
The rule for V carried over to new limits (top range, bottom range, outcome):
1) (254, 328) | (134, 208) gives 1.14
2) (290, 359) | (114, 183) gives 1.25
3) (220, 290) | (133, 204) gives 1.13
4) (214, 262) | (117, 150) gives 1.24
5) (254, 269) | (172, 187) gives 1.13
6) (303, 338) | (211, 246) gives 1.03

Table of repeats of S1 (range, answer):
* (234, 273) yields 345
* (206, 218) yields 342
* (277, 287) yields 348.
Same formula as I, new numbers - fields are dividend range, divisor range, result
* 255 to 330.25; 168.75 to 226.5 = 1.08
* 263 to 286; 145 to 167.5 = 1.12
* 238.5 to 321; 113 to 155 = 1.24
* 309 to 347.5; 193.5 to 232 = 1.07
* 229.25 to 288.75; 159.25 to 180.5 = 1.12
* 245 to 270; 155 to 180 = 1.13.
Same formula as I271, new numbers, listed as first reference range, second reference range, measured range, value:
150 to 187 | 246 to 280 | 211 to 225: -0.09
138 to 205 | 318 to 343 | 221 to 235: -0.07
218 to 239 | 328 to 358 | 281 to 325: 0.02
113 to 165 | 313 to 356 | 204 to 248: -0.07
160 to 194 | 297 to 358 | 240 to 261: -0.04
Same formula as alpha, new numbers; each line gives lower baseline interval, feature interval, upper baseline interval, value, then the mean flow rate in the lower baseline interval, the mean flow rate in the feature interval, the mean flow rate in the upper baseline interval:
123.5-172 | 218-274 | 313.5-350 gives -0.05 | 295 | 347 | 366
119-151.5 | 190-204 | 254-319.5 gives -0.03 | 285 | 322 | 352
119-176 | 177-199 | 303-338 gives -0.01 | 294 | 312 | 362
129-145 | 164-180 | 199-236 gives 0.02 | 286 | 306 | 343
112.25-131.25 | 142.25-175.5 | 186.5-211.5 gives -0.04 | 267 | 304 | 322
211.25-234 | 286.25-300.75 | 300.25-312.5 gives 0.02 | 351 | 352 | 361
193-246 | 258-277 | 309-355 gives 0.04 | 342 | 340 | 369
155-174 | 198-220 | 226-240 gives -0.02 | 306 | 338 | 346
